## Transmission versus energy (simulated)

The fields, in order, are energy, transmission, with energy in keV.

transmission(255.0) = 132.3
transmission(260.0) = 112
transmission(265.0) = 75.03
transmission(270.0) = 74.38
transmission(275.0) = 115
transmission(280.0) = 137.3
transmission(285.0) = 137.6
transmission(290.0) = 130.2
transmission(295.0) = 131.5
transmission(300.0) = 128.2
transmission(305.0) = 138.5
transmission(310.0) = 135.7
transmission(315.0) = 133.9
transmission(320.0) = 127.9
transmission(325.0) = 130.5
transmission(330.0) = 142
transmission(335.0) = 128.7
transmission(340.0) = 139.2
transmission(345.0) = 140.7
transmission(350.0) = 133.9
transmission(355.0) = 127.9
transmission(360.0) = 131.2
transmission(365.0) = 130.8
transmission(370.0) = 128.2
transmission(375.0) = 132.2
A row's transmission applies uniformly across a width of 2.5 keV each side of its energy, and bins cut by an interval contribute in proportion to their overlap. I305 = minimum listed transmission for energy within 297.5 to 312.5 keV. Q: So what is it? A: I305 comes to 128.2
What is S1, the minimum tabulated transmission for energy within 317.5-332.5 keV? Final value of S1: 127.9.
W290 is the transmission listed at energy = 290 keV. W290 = 130.2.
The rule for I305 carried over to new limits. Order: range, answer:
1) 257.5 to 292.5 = 74.38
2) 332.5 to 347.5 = 128.7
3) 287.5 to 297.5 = 130.2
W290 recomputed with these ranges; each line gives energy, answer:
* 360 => 131.2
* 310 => 135.7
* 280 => 137.3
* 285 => 137.6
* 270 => 74.38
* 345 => 140.7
